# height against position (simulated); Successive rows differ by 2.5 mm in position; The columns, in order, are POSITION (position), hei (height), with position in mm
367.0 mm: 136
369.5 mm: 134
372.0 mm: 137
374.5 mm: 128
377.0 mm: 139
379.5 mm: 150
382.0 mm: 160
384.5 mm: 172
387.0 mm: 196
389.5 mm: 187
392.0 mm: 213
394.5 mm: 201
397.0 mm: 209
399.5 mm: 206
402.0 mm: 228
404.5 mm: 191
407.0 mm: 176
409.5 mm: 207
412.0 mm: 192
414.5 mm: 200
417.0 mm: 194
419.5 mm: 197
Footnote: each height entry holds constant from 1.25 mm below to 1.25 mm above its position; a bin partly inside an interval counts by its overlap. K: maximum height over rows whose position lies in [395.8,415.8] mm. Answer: 228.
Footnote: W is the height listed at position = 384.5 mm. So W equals 172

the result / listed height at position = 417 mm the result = 194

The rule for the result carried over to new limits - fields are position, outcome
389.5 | 187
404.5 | 191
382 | 160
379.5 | 150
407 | 176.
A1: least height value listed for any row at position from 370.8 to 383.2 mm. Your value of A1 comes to 128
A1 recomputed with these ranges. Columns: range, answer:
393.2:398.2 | 201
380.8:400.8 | 160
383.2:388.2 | 172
